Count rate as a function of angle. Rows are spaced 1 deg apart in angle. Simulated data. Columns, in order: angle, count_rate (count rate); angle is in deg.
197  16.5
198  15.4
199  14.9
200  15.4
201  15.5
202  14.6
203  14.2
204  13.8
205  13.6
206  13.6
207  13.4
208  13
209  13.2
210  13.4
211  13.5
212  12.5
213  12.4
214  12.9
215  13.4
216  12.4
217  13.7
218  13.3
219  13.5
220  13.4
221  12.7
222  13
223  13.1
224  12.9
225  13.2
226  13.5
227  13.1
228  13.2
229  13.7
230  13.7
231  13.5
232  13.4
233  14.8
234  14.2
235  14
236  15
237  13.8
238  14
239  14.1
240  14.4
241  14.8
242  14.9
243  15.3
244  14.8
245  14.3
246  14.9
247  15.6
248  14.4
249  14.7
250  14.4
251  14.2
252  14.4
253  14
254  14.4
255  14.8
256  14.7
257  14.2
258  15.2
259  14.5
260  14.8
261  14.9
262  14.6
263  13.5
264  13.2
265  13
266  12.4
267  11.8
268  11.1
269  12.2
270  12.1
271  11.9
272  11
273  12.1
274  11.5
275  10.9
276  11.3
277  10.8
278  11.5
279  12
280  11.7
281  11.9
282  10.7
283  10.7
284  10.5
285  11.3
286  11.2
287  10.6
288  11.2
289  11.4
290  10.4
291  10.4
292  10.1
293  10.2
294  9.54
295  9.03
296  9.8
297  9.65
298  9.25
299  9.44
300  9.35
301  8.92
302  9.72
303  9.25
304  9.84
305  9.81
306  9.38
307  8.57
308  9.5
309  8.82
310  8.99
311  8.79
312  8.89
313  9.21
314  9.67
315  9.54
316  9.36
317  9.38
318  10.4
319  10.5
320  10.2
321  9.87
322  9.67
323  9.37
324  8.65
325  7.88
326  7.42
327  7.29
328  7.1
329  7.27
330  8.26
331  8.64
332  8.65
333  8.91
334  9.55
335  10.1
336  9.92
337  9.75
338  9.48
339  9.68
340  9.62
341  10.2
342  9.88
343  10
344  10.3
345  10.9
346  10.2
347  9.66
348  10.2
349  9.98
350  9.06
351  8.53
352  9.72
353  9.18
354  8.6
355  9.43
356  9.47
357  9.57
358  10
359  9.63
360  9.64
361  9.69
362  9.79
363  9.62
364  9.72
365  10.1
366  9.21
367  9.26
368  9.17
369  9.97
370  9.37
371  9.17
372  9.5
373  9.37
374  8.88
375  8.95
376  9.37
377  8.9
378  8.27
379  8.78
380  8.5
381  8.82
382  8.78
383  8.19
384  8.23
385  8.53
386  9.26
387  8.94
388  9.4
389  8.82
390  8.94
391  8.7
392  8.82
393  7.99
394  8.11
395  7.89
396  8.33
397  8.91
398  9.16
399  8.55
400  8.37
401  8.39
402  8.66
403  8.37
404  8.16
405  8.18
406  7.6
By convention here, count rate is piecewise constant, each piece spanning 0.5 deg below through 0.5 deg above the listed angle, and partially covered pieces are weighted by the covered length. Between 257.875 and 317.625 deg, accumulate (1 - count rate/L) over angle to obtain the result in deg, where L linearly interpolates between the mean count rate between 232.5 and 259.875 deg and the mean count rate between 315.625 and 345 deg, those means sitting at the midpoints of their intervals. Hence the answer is 5.7 deg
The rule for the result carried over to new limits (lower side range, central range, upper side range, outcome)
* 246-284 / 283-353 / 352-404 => 9.8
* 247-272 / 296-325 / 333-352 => 4.8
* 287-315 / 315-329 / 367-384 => 0.7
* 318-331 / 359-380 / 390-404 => -1.9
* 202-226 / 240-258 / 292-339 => -4.2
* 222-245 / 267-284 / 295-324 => 0.0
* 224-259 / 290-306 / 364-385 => 3.2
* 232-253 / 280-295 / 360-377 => 2.4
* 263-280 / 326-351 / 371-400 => 1.8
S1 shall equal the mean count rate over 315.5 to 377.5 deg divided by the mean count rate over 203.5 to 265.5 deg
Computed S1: 0.7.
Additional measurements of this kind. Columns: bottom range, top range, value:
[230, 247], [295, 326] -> 0.65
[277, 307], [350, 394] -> 0.89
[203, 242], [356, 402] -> 0.67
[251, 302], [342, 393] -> 0.79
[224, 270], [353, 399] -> 0.65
